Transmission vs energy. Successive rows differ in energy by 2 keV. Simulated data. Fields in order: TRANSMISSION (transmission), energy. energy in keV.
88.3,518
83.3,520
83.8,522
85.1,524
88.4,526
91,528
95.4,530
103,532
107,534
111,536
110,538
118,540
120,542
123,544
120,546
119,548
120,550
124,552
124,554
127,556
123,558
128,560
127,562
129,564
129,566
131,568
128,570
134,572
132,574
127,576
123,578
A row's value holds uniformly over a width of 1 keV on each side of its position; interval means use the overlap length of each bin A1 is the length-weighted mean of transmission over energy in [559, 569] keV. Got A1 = 129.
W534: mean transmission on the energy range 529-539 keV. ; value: 105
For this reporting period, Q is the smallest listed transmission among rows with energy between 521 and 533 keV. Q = 83.8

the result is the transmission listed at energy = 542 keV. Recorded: 120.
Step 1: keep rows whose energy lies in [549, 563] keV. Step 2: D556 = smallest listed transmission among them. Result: 120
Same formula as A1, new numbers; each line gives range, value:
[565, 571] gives 129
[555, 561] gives 126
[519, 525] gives 84.1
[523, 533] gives 92.6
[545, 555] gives 121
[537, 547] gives 118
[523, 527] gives 86.8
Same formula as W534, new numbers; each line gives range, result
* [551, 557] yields 125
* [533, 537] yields 109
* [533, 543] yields 113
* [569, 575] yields 131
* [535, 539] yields 110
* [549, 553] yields 122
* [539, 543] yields 119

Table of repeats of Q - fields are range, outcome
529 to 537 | 95.4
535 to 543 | 110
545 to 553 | 119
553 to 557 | 124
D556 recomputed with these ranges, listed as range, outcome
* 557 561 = 123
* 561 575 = 127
